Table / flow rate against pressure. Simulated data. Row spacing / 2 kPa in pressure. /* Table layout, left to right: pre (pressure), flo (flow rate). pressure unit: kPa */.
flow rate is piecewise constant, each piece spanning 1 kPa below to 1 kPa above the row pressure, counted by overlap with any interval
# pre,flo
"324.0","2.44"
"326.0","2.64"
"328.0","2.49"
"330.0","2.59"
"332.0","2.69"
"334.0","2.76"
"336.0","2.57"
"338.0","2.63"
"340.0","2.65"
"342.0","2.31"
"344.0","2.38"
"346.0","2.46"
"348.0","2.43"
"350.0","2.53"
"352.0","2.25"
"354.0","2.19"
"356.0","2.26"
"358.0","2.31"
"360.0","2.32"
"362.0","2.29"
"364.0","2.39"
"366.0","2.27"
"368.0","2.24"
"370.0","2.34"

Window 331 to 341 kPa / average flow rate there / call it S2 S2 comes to 2.66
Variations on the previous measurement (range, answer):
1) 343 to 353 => 2.41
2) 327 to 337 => 2.62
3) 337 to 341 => 2.64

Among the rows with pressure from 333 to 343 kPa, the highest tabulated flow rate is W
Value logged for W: 2.76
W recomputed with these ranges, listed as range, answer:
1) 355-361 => 2.32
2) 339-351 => 2.65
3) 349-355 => 2.53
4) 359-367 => 2.39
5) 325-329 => 2.64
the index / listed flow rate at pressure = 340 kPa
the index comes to 2.65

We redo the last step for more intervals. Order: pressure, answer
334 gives 2.76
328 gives 2.49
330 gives 2.59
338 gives 2.63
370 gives 2.34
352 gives 2.25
